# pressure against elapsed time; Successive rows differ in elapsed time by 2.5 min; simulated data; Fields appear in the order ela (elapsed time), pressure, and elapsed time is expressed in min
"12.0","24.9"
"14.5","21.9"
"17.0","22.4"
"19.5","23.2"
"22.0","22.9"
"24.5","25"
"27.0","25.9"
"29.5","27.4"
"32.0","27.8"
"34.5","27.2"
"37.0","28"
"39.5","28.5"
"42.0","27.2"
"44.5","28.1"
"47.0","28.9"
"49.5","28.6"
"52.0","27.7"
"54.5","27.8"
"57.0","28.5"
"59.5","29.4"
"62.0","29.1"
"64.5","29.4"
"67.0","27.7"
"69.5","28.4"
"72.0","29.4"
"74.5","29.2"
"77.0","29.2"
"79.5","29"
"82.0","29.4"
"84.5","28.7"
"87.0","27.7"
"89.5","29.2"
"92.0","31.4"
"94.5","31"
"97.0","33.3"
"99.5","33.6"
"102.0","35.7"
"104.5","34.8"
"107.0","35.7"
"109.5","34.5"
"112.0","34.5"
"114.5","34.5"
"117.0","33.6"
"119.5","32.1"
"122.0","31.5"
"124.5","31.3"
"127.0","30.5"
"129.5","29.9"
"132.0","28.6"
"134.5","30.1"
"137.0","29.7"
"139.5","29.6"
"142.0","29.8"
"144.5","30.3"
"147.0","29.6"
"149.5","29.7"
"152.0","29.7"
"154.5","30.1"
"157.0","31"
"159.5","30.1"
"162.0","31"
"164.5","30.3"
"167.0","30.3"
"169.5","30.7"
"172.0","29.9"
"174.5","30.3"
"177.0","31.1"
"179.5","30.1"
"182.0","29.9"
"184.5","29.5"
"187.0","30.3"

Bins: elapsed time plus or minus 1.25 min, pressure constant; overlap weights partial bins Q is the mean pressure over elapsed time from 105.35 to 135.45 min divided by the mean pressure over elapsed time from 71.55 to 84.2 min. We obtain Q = 1.11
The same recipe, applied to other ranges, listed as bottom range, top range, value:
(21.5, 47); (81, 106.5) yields 1.17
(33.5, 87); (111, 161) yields 1.08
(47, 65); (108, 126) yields 1.16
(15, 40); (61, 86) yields 1.13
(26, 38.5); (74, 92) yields 1.06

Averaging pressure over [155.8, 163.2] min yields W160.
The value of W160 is 30.7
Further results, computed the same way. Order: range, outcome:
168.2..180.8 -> 30.4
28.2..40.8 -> 27.8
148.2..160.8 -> 30.1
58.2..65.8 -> 29.3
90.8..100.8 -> 32.3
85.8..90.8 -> 28.5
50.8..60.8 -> 28.4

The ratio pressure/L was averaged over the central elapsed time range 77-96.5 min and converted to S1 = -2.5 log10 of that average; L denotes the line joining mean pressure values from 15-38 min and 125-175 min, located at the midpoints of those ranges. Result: -0.07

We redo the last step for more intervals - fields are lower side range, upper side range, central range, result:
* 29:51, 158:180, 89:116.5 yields -0.15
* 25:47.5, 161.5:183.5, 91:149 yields -0.10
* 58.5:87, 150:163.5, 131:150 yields 0.01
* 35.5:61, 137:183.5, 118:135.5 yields -0.04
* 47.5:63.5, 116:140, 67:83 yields 0.01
